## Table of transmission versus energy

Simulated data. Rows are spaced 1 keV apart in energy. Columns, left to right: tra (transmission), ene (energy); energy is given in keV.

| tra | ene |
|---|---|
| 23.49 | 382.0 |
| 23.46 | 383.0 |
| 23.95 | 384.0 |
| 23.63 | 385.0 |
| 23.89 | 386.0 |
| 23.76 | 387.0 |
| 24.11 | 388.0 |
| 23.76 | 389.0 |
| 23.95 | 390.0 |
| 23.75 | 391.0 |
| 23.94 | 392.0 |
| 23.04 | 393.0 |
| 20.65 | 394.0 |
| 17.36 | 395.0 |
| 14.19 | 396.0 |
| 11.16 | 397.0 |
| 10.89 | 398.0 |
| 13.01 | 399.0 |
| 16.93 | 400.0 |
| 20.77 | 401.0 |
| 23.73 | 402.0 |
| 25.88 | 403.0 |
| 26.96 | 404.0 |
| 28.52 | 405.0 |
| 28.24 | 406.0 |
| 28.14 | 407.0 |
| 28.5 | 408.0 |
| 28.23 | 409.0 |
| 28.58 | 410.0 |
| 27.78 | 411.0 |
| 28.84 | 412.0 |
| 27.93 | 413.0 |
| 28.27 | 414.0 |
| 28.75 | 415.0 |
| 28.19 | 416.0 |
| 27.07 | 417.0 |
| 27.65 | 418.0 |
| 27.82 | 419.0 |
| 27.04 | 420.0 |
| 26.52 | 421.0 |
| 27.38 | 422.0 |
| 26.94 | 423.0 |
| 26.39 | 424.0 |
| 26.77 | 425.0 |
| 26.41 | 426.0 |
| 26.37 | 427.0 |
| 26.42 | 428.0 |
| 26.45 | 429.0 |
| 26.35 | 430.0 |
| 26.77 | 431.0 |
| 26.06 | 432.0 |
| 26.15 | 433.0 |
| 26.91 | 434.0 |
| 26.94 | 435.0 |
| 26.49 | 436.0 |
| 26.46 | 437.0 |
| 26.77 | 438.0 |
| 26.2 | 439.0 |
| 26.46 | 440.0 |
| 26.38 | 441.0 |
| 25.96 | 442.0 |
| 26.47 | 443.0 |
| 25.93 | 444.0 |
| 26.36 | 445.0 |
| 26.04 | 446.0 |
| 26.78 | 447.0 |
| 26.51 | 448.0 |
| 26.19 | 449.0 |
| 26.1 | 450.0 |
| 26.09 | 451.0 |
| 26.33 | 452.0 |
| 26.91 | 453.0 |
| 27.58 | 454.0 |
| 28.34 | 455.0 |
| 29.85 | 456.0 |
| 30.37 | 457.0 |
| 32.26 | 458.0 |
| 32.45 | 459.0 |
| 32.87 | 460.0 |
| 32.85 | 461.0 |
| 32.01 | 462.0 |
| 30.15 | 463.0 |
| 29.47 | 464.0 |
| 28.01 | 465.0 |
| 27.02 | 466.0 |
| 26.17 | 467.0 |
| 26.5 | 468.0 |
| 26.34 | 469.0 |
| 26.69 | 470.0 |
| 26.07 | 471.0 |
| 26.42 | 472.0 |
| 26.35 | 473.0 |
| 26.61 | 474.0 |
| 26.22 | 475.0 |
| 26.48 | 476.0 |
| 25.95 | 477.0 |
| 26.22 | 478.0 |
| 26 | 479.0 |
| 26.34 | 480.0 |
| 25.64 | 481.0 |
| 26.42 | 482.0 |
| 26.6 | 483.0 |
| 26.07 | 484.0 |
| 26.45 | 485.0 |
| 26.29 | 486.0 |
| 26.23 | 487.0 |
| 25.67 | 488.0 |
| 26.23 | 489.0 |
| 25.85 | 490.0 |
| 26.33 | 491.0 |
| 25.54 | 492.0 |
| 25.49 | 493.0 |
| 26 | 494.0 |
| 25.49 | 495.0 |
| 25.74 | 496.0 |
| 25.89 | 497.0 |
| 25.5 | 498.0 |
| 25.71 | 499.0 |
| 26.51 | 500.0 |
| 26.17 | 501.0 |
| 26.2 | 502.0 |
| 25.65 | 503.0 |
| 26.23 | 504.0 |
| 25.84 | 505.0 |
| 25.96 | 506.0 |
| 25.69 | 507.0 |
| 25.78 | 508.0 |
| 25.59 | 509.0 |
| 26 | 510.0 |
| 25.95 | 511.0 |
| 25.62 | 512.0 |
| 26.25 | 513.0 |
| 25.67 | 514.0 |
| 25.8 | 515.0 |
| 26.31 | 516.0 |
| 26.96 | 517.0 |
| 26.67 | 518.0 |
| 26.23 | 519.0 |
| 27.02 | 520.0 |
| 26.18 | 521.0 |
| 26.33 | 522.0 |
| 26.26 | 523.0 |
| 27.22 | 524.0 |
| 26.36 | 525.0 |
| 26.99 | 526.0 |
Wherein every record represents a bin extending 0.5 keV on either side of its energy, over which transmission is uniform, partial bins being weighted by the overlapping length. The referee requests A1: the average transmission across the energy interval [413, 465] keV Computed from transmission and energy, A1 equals 27.6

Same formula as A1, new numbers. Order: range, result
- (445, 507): 27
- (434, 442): 26.5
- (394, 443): 25.3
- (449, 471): 28.7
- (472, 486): 26.3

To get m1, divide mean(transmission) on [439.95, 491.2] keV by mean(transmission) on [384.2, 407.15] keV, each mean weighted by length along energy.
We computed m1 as 1.3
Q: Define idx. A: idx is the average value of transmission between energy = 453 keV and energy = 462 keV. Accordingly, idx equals 30.7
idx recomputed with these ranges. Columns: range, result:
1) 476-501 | 26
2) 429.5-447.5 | 26.4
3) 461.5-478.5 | 27.2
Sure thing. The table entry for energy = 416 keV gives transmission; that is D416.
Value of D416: 28.19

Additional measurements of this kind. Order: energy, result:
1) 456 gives 29.85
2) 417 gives 27.07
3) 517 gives 26.96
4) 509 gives 25.59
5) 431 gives 26.77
